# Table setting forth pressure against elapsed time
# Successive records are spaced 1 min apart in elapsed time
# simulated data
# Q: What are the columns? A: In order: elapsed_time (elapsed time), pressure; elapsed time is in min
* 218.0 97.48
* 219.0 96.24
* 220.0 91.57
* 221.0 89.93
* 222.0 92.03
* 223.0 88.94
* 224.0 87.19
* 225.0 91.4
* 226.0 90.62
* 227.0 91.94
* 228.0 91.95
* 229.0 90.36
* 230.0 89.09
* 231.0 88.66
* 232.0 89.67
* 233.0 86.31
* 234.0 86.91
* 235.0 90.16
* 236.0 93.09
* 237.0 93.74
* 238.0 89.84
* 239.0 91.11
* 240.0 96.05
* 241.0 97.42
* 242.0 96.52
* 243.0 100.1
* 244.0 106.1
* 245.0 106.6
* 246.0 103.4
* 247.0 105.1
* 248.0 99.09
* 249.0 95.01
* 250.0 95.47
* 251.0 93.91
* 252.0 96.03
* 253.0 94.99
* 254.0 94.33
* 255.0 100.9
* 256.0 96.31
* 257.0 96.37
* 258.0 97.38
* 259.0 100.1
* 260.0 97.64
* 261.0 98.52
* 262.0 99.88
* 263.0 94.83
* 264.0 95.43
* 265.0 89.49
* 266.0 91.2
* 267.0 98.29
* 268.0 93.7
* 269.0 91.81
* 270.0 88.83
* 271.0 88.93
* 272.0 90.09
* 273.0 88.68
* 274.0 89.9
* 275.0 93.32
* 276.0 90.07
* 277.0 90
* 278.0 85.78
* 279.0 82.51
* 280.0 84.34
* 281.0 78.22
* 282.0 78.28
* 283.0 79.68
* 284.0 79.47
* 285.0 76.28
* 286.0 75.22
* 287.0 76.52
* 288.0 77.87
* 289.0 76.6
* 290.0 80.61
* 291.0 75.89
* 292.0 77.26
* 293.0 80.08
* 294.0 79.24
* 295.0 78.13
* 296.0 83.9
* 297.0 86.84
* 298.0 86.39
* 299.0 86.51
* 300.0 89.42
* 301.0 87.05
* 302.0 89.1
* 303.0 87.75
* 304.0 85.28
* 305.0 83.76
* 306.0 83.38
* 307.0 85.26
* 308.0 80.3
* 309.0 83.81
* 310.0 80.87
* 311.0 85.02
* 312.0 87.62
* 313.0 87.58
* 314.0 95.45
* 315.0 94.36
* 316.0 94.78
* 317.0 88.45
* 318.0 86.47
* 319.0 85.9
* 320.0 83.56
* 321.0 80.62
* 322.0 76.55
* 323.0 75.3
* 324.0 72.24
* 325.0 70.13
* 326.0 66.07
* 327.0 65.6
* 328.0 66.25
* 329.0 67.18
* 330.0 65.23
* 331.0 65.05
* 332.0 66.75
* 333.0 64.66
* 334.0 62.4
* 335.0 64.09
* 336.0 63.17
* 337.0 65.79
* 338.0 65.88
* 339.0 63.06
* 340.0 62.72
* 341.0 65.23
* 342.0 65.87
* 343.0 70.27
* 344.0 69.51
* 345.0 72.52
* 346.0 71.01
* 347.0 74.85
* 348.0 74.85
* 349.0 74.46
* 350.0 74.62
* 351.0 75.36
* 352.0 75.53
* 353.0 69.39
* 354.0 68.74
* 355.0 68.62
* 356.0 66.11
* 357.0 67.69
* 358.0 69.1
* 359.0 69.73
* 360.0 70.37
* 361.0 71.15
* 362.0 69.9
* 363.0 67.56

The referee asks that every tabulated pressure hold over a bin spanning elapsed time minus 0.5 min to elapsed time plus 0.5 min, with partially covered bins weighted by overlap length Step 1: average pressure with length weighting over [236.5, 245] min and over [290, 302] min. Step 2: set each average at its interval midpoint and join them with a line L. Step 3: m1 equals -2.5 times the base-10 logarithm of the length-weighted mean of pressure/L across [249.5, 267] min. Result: -0.04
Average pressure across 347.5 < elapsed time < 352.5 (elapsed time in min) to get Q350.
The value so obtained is 75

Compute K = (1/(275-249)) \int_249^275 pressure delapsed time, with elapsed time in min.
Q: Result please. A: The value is 94.5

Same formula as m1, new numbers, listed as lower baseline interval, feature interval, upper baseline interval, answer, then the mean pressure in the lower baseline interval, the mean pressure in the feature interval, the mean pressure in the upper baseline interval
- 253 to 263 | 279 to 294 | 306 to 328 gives 0.15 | 97.6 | 78.5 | 81.9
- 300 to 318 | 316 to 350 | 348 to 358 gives 0.11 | 87.1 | 71.1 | 71.2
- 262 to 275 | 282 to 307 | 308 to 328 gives 0.06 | 92.1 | 81.8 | 81.7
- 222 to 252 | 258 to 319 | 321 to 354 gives -0.07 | 94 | 86.6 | 69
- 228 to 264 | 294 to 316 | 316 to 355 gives -0.09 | 95.7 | 86.1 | 71.2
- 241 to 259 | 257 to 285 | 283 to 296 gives -0.03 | 98.7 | 90.1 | 78.1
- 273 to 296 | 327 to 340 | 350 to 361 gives 0.14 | 81.4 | 64.9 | 70.3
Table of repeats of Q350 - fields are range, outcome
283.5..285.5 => 77.9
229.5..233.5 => 88.4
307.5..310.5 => 81.7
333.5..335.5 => 63.2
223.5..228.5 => 90.6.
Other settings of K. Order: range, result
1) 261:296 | 85.4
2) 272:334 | 81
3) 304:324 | 84.9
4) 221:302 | 90.1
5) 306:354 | 74.5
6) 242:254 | 99.3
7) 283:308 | 81.9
